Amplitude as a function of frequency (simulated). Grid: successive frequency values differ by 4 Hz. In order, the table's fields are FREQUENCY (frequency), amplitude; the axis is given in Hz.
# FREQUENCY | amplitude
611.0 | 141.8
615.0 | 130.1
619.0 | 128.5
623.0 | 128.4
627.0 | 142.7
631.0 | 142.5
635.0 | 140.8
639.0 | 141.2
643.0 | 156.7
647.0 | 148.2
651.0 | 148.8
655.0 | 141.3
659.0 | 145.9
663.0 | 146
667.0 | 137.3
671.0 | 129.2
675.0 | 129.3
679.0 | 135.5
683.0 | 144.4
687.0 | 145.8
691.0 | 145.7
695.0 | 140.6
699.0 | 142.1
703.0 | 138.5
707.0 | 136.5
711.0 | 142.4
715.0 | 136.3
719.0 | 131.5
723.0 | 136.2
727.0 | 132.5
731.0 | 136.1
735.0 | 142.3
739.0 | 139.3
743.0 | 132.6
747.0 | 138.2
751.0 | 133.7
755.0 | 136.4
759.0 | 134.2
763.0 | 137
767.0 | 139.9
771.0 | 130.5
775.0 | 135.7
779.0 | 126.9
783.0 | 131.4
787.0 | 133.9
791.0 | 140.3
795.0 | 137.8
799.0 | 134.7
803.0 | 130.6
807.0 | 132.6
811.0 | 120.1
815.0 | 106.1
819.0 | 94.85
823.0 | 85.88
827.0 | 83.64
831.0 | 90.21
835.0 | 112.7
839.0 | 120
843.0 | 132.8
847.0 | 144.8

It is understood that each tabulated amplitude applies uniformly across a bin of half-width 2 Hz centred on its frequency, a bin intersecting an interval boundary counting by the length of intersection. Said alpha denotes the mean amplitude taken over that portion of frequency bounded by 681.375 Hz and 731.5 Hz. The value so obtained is 139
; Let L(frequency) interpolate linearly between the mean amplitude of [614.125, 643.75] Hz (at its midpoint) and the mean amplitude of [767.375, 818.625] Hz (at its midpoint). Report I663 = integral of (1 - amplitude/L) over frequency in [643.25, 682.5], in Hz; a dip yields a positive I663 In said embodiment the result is -1.3 Hz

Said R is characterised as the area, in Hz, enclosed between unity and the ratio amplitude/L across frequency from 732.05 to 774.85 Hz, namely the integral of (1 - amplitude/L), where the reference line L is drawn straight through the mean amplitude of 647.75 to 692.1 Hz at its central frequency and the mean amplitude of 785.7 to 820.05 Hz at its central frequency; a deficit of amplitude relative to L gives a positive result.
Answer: -1.5 Hz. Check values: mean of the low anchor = 141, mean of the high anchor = 126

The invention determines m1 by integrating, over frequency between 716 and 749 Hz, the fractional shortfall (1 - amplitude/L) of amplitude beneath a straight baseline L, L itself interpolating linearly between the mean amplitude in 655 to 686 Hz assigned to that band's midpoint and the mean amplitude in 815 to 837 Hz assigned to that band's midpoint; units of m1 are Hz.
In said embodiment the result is -4.1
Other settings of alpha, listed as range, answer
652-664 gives 145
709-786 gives 135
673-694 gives 140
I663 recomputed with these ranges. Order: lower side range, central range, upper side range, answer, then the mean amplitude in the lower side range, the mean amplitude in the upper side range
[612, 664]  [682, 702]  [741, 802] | -0.7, 142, 135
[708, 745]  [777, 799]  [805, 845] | -2.9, 137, 108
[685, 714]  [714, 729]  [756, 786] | 0.6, 141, 134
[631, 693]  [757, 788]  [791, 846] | -2.6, 142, 116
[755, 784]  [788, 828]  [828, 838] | -1.0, 134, 102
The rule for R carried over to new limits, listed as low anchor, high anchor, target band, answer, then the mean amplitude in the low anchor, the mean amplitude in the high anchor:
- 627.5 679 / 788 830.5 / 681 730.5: -2.2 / 142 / 116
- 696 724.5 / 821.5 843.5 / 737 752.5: -1.0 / 138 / 103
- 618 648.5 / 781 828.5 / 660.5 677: 0.1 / 141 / 120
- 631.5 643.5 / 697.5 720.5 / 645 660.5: -0.3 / 144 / 138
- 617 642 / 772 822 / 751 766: -0.8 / 138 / 126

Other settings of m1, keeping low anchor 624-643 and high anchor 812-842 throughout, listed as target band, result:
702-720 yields -1.6 Hz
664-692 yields -1.1 Hz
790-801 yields -3.0 Hz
